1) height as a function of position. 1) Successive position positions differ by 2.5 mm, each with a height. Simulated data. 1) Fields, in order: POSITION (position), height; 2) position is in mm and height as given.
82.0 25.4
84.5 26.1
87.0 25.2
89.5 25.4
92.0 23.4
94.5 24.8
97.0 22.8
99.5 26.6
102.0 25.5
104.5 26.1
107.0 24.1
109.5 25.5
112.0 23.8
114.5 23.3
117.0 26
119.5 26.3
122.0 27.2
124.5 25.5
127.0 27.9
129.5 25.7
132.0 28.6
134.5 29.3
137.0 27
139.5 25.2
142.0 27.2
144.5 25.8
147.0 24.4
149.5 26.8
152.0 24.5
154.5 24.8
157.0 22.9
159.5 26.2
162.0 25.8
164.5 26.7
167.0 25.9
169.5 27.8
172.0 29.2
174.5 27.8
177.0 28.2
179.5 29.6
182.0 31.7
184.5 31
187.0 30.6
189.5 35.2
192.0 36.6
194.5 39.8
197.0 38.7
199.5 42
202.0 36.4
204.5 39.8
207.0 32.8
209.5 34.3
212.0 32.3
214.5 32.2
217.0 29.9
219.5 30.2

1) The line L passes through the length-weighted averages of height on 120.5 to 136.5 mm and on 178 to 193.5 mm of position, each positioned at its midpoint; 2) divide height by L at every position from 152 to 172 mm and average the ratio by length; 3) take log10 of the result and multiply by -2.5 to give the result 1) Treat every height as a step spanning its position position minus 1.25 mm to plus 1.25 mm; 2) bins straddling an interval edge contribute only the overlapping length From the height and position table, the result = 0.17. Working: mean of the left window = 27.3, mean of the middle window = 25.9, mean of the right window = 32.5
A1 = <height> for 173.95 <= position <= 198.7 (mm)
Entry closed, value 33.2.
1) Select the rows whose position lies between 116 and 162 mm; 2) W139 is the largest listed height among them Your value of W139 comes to 29.3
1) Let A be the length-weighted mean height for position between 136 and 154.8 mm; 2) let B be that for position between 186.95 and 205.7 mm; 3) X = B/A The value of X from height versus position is 1.47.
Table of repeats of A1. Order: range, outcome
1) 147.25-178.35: 26.3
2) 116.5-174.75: 26.4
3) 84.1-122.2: 25.1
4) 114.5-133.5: 26.6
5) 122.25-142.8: 27.1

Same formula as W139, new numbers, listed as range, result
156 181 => 29.6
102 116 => 26.1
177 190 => 35.2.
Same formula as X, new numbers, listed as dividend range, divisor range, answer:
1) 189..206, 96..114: 1.54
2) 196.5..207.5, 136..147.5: 1.47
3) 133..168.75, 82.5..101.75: 1.04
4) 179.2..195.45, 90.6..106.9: 1.35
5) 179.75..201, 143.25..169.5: 1.39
